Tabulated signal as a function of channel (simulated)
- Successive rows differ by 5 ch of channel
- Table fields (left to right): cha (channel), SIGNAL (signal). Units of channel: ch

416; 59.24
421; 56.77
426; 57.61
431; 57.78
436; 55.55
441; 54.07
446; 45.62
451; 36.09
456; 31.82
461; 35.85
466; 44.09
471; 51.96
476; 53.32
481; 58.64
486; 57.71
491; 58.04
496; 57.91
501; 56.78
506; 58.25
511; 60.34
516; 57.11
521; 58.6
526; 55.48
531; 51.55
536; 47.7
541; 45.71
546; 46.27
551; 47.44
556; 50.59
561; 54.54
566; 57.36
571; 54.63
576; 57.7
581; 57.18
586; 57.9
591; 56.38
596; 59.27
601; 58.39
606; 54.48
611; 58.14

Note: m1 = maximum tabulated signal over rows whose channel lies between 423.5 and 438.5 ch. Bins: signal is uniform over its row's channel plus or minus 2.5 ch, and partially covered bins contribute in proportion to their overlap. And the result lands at 57.78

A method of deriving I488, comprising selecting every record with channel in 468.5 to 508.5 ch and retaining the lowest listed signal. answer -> 51.96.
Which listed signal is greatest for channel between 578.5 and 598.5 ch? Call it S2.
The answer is 59.27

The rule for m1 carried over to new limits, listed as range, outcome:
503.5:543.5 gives 60.34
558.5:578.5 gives 57.7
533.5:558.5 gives 50.59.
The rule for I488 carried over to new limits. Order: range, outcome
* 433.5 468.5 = 31.82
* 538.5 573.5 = 45.71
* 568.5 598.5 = 54.63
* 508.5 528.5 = 55.48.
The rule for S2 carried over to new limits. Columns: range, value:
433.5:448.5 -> 55.55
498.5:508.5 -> 58.25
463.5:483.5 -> 58.64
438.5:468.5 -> 54.07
